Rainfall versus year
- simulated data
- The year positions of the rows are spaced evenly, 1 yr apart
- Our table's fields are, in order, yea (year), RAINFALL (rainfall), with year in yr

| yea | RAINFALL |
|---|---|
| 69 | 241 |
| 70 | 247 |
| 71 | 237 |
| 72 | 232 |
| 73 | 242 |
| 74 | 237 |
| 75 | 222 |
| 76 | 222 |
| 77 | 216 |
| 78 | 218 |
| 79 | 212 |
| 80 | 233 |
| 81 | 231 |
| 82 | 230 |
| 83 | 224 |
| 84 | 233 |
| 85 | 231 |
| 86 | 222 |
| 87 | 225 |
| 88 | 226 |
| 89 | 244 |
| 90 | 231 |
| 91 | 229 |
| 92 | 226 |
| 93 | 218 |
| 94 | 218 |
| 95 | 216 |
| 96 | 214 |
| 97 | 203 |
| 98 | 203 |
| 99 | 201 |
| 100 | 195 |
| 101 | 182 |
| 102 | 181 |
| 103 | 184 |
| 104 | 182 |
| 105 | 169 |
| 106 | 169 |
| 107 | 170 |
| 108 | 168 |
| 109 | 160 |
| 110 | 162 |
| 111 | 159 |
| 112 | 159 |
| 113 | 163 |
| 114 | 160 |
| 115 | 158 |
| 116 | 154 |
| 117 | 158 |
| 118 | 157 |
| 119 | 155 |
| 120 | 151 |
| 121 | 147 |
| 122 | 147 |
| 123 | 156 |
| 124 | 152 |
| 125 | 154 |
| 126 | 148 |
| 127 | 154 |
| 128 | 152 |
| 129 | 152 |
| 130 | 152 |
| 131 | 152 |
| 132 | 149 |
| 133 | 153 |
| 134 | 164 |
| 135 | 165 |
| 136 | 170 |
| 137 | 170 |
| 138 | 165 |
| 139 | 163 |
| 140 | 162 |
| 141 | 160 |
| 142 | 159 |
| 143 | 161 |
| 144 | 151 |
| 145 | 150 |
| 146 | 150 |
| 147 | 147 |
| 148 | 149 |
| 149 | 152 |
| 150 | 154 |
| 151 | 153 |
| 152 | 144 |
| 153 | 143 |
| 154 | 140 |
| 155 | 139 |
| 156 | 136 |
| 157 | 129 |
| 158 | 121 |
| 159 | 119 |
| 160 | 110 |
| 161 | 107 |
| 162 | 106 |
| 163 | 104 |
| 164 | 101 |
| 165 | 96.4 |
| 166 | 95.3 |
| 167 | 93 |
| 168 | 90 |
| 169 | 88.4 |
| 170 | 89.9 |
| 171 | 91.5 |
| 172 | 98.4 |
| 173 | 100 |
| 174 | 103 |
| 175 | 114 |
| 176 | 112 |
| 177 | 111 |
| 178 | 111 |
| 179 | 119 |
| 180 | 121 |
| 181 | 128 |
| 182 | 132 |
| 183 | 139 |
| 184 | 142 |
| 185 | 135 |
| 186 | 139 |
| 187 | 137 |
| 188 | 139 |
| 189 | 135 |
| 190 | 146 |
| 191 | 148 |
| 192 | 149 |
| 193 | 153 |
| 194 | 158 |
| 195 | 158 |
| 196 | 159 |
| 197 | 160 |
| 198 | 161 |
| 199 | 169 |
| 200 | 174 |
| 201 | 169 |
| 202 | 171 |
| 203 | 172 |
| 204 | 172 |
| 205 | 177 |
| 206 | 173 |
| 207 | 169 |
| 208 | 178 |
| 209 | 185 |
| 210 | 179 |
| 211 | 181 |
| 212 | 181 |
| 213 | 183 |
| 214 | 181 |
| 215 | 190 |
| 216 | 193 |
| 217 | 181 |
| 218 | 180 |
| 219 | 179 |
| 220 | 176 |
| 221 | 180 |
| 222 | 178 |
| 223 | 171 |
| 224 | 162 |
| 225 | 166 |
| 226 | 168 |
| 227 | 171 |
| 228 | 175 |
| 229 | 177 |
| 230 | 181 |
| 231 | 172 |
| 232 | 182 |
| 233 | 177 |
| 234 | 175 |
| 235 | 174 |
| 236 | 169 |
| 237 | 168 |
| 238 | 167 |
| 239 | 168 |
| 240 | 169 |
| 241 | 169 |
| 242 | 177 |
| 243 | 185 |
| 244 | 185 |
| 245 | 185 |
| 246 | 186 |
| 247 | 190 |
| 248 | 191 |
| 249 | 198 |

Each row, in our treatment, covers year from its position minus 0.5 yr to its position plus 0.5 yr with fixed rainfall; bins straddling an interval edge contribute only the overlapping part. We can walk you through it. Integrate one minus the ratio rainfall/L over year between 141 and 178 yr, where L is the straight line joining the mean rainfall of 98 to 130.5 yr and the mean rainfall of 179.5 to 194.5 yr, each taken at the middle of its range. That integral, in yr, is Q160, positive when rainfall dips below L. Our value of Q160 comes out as 6.59 yr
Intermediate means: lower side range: 163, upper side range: 140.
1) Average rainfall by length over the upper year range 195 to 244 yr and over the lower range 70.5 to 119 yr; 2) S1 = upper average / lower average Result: 0.9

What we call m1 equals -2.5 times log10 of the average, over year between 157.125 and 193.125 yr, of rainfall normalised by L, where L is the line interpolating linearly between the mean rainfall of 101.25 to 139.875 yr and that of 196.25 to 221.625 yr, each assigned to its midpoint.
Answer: 0.41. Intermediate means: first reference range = 160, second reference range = 176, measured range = 117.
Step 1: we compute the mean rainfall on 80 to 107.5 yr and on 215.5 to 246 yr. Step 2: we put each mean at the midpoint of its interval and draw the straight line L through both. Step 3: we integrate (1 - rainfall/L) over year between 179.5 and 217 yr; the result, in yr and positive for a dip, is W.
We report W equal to 4.6 yr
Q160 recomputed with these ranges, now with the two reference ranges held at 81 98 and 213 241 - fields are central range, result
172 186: 5.2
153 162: 3.4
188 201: 2.2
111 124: 3.6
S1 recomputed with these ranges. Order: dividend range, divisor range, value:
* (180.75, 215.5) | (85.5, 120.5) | 0.86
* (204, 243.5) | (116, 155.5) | 1.14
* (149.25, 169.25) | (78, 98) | 0.53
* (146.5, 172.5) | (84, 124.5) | 0.64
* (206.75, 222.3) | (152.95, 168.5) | 1.60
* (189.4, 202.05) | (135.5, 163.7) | 1.11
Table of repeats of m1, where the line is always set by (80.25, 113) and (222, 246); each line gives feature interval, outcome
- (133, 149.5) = 0.212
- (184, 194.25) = 0.264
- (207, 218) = -0.025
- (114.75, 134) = 0.270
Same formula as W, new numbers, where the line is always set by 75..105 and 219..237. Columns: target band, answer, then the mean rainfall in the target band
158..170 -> 5.7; 101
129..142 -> 2.7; 160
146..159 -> 3.6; 142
